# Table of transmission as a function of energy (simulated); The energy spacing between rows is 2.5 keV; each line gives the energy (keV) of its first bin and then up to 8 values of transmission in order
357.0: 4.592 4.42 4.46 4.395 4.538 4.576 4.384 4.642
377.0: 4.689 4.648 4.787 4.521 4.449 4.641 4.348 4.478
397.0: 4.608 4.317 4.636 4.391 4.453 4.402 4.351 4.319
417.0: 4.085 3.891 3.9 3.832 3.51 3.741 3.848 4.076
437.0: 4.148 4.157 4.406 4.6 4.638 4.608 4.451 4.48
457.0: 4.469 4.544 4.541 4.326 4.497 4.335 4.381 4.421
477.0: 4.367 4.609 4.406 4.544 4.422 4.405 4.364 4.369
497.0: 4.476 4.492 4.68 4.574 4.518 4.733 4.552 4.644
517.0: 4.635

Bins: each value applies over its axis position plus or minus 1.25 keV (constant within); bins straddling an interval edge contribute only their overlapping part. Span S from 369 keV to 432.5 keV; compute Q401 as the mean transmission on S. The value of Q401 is 4.33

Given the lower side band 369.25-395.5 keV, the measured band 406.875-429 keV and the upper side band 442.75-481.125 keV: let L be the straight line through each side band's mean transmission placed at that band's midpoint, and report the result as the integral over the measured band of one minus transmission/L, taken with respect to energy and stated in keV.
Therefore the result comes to 2.32 keV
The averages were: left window 4.56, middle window 4.05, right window 4.48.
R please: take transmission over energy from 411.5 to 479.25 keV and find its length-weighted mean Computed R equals 4.26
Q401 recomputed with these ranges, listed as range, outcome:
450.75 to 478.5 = 4.44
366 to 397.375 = 4.56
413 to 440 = 3.95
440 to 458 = 4.51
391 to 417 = 4.41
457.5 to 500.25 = 4.44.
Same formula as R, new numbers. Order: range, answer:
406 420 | 4.27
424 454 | 4.18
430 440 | 4.03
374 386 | 4.65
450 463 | 4.5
